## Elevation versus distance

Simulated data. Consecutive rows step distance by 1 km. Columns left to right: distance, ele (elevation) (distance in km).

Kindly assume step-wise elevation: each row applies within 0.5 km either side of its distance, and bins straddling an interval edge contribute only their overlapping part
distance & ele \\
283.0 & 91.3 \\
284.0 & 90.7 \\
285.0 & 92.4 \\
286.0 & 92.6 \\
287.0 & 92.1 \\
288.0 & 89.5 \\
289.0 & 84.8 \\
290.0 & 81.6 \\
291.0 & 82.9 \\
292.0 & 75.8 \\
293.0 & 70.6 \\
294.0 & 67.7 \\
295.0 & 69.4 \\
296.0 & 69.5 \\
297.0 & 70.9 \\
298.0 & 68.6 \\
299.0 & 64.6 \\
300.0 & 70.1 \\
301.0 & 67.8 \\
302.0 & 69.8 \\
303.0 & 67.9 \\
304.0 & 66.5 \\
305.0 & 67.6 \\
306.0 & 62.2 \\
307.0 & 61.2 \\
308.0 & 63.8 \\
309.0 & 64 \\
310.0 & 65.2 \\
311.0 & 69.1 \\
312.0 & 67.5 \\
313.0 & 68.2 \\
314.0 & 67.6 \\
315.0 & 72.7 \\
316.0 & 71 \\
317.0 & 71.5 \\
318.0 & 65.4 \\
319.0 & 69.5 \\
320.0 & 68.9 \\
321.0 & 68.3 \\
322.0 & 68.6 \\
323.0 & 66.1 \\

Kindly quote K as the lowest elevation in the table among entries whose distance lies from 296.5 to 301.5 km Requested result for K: 64.6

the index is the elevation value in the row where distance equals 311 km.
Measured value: 69.1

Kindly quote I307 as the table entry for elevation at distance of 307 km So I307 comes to 61.2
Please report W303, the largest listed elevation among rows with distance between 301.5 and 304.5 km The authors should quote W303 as 69.8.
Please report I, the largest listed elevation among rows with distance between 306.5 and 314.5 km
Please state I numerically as 69.1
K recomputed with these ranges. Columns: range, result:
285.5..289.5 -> 84.8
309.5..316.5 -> 65.2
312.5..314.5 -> 67.6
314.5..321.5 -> 65.4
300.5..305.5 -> 66.5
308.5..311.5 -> 64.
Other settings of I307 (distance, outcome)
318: 65.4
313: 68.2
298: 68.6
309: 64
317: 71.5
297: 70.9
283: 91.3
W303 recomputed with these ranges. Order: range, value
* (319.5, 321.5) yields 68.9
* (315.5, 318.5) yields 71.5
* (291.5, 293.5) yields 75.8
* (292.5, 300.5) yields 70.9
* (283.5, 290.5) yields 92.6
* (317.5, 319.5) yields 69.5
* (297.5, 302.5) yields 70.1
